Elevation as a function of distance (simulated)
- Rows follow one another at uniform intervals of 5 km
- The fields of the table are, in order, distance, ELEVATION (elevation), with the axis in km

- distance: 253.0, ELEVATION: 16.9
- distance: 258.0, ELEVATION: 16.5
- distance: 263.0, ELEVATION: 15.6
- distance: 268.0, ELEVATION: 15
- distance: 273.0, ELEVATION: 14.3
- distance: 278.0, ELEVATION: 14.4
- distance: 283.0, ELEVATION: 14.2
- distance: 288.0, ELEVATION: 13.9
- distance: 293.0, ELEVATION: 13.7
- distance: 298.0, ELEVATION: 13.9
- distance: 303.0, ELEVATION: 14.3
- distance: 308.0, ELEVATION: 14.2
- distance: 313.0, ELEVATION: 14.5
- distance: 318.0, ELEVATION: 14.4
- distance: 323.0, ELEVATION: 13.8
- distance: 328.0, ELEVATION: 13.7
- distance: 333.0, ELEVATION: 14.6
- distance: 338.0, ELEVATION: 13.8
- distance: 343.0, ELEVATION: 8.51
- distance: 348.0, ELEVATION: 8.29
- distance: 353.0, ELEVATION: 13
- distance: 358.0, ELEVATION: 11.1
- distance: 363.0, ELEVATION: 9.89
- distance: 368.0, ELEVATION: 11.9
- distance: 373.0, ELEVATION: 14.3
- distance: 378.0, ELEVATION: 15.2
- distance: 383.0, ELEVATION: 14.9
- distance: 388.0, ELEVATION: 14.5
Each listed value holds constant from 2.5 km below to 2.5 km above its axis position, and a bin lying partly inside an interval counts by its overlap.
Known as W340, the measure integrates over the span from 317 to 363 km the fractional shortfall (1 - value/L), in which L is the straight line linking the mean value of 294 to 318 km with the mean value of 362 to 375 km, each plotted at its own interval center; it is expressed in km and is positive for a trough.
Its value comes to 3.5 km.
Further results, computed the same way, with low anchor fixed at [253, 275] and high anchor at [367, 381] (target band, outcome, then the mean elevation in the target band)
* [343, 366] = 6.32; 10.4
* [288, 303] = 1.21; 13.9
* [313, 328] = 0.69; 14.1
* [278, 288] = 0.73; 14.2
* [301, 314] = 0.55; 14.3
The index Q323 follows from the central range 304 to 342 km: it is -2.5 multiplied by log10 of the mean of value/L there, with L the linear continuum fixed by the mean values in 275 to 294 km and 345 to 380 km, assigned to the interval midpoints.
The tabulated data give -0.08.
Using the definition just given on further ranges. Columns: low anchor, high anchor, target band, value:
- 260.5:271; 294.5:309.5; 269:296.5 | 0.04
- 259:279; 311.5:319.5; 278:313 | 0.04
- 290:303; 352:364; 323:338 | -0.13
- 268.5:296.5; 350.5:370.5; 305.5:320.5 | -0.10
